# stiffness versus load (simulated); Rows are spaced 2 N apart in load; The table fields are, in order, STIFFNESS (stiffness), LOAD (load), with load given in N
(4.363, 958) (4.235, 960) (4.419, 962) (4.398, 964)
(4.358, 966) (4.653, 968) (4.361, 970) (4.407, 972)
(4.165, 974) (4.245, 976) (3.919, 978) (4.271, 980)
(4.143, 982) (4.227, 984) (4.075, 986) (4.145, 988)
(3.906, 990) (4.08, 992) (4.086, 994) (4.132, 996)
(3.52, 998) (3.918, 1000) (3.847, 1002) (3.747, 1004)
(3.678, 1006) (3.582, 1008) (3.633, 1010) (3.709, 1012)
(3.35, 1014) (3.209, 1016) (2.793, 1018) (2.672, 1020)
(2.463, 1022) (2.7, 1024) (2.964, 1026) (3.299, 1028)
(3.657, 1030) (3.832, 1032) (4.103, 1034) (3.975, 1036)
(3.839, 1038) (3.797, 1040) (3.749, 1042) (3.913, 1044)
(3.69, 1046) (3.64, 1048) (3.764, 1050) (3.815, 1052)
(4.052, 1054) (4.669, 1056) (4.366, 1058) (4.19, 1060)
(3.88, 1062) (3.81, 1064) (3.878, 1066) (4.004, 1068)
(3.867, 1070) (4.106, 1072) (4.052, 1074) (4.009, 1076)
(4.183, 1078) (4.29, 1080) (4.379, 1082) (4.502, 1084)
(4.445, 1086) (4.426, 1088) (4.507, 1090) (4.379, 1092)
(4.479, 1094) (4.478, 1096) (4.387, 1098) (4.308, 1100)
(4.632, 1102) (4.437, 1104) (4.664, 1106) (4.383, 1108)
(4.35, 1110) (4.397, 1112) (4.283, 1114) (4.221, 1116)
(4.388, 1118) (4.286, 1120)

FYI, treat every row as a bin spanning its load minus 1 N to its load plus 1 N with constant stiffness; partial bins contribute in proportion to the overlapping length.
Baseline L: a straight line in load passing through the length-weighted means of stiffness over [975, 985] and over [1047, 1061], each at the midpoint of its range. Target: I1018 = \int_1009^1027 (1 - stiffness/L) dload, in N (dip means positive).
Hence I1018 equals 4.6 N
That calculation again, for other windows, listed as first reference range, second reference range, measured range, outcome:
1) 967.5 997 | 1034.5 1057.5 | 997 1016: 2.0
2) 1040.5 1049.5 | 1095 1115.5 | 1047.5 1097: -1.4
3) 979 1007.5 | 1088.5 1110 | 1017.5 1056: 5.8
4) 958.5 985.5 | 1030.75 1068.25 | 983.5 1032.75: 6.8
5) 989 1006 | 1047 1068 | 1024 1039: 1.3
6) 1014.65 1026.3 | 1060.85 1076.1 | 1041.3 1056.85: -1.9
